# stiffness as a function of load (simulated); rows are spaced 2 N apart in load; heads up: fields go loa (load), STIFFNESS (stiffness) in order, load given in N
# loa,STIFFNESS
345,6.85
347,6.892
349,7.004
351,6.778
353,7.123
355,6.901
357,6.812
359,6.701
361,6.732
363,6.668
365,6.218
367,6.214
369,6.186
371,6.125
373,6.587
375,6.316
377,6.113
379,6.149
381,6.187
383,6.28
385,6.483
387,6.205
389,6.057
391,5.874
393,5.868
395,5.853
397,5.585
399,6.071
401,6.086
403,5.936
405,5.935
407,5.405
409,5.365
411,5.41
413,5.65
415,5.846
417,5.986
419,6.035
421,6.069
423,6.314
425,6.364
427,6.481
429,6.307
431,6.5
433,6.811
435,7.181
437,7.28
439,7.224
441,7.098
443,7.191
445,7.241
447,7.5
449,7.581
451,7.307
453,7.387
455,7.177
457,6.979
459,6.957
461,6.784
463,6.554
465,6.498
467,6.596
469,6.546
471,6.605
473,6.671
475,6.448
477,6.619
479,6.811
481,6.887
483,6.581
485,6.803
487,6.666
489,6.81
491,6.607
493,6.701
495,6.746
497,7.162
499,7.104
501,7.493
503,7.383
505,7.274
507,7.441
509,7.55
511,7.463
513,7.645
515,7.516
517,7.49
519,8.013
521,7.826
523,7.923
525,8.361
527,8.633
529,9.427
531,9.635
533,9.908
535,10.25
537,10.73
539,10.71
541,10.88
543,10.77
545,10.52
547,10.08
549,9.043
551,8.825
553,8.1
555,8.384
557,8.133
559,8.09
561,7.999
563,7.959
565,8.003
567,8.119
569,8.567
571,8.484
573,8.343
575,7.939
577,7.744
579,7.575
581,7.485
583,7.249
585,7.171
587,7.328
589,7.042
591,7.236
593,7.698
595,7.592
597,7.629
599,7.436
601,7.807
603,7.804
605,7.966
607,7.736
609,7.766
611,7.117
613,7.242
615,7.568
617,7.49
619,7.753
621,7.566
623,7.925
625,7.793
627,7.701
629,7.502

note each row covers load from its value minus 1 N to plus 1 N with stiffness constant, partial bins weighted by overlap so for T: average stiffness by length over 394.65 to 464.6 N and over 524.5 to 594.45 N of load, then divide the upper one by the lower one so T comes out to 1.33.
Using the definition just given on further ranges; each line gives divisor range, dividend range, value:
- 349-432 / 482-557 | 1.34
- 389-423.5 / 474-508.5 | 1.19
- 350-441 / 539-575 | 1.41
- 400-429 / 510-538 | 1.45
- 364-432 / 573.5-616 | 1.24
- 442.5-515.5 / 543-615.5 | 1.14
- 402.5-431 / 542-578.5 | 1.44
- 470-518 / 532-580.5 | 1.27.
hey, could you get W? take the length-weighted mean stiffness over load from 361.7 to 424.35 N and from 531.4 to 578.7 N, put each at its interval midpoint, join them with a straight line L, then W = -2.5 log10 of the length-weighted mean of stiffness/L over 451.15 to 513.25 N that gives 0.11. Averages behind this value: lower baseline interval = 6.04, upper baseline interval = 9.01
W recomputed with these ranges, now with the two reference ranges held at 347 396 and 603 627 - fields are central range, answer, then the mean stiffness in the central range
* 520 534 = -0.22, 8.82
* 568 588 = -0.05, 7.79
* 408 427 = 0.12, 5.92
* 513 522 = -0.08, 7.7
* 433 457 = -0.07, 7.26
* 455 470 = 0.02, 6.73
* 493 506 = -0.02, 7.16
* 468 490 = 0.04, 6.68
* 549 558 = -0.15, 8.44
